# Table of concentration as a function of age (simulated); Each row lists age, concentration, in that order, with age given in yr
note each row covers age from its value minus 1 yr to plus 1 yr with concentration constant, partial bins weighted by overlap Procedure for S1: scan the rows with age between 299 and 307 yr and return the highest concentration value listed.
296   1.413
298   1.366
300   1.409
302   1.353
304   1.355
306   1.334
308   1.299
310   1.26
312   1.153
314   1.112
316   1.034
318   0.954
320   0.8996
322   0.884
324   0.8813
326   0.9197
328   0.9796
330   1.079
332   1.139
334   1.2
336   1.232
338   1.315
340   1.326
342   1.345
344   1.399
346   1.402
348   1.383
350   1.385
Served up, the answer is 1.409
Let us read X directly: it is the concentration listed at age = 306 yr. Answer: 1.334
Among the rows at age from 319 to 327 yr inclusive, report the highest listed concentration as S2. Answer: 0.9197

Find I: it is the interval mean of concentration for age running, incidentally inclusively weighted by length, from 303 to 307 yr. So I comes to 1.34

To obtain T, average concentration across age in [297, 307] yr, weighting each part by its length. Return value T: 1.36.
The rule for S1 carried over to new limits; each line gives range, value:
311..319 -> 1.153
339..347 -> 1.402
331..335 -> 1.2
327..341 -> 1.326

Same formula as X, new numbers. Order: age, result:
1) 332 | 1.139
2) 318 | 0.954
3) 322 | 0.884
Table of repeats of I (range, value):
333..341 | 1.27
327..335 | 1.1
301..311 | 1.32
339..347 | 1.37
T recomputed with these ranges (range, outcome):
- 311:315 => 1.13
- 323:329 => 0.927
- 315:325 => 0.931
